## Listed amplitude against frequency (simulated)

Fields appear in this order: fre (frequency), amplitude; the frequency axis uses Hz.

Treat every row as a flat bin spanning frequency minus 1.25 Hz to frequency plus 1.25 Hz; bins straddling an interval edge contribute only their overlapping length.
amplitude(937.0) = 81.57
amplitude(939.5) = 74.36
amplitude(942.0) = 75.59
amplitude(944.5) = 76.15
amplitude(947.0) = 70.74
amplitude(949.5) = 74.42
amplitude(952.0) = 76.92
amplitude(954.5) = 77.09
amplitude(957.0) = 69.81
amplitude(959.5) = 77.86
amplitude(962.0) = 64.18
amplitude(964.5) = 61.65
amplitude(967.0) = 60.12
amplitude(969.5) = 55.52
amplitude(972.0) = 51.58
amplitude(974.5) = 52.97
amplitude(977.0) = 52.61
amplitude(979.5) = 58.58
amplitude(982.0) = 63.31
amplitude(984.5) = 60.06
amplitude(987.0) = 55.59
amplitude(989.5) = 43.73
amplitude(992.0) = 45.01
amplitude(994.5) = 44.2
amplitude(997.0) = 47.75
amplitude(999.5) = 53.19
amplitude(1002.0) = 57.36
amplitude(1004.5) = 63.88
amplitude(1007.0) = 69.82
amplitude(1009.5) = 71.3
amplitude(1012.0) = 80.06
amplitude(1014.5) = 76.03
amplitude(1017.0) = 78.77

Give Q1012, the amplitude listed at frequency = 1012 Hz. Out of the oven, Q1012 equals 80.06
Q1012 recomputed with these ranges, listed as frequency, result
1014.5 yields 76.03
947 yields 70.74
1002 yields 57.36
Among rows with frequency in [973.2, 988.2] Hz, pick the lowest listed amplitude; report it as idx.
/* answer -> 52.61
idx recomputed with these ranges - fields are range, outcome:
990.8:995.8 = 44.2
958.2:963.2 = 64.18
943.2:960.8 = 69.81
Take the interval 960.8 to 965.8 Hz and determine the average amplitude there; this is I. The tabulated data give 62.9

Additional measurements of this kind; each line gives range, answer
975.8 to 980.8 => 55.7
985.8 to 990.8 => 49.6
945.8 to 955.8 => 74.8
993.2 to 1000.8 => 48.4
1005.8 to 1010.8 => 70.7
